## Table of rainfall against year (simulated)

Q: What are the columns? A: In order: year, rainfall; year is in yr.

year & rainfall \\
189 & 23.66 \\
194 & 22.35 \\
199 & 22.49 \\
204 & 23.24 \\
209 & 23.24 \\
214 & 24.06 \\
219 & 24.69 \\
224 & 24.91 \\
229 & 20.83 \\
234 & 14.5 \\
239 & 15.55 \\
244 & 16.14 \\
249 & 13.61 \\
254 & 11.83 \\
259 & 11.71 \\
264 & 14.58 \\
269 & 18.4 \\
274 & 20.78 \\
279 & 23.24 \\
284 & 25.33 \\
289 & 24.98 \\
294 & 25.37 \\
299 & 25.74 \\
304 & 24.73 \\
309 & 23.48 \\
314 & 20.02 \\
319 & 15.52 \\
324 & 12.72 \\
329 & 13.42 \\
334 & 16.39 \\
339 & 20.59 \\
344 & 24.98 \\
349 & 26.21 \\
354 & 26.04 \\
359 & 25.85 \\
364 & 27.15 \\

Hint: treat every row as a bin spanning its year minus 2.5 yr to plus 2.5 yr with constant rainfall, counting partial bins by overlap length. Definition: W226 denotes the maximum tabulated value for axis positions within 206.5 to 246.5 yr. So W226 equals 24.91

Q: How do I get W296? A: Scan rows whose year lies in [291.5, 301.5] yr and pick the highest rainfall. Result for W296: 25.74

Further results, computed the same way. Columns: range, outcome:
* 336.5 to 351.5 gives 26.21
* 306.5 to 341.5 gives 23.48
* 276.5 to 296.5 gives 25.37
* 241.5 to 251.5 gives 16.14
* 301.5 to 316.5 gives 24.73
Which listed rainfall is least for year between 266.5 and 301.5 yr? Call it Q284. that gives 18.4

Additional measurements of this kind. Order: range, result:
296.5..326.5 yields 12.72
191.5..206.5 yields 22.35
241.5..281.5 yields 11.71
